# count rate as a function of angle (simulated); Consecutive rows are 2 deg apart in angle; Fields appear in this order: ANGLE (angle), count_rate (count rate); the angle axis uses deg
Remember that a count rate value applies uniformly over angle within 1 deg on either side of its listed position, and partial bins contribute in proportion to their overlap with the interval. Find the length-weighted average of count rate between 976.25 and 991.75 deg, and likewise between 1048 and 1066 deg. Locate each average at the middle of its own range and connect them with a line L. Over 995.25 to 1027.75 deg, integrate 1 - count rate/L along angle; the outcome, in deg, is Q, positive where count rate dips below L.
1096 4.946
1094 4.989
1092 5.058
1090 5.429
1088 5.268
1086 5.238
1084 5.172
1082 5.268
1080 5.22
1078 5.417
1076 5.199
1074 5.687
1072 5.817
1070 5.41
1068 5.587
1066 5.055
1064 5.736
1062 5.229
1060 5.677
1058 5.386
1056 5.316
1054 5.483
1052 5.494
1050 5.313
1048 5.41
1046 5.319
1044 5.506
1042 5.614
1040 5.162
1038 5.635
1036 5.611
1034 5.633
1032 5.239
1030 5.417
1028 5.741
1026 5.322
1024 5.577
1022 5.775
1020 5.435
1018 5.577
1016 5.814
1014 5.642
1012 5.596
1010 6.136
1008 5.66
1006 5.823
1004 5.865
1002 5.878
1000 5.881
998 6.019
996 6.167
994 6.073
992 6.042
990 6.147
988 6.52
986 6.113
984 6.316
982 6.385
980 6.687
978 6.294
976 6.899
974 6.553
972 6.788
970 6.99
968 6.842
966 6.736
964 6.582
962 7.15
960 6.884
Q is 1.4 deg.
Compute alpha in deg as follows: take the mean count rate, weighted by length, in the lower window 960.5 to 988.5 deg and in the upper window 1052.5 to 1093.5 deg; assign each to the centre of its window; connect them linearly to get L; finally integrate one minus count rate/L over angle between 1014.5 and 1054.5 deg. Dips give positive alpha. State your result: 2.5 deg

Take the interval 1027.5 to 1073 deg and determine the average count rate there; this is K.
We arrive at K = 5.47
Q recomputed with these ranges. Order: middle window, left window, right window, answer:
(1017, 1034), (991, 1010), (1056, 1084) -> 0.71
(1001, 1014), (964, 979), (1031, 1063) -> 0.63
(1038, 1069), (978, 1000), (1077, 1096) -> 0.73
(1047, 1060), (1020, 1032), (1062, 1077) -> 0.18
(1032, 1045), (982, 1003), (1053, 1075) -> 0.48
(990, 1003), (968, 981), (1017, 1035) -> 0.39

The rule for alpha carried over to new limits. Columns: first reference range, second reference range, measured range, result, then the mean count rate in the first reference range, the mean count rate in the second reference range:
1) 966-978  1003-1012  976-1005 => 0.41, 6.76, 5.84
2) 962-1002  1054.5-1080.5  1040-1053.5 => 0.62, 6.43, 5.45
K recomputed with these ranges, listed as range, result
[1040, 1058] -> 5.41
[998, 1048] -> 5.62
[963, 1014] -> 6.27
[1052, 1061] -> 5.47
